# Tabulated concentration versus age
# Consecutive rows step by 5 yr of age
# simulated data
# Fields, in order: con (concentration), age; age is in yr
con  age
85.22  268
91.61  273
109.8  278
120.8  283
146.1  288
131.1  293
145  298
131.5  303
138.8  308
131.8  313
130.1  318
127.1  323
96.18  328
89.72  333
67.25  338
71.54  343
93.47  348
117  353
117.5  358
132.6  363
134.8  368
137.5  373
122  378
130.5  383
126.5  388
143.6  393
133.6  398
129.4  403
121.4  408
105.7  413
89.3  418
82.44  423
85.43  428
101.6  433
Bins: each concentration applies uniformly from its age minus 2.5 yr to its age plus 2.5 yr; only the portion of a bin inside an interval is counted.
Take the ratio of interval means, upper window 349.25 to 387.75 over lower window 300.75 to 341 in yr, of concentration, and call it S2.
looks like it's 1.11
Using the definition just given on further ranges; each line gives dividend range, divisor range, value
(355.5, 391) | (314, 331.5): 1.10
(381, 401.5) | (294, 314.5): 0.98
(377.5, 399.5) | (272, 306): 1.04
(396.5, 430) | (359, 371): 0.81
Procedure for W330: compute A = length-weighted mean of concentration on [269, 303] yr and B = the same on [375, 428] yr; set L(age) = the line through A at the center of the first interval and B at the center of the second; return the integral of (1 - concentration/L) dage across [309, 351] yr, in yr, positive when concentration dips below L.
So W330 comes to 6.4 yr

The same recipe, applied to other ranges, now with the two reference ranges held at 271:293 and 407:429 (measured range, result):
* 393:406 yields -4.5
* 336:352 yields 4.0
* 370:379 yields -2.4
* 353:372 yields -4.0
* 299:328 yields -4.0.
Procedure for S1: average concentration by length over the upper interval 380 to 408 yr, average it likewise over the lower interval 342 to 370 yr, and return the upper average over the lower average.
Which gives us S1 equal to 1.2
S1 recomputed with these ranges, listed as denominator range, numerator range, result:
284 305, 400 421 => 0.81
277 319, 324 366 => 0.75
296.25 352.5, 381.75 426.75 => 1.05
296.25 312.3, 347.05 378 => 0.90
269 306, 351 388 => 1.03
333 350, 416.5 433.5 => 1.12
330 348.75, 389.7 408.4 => 1.67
